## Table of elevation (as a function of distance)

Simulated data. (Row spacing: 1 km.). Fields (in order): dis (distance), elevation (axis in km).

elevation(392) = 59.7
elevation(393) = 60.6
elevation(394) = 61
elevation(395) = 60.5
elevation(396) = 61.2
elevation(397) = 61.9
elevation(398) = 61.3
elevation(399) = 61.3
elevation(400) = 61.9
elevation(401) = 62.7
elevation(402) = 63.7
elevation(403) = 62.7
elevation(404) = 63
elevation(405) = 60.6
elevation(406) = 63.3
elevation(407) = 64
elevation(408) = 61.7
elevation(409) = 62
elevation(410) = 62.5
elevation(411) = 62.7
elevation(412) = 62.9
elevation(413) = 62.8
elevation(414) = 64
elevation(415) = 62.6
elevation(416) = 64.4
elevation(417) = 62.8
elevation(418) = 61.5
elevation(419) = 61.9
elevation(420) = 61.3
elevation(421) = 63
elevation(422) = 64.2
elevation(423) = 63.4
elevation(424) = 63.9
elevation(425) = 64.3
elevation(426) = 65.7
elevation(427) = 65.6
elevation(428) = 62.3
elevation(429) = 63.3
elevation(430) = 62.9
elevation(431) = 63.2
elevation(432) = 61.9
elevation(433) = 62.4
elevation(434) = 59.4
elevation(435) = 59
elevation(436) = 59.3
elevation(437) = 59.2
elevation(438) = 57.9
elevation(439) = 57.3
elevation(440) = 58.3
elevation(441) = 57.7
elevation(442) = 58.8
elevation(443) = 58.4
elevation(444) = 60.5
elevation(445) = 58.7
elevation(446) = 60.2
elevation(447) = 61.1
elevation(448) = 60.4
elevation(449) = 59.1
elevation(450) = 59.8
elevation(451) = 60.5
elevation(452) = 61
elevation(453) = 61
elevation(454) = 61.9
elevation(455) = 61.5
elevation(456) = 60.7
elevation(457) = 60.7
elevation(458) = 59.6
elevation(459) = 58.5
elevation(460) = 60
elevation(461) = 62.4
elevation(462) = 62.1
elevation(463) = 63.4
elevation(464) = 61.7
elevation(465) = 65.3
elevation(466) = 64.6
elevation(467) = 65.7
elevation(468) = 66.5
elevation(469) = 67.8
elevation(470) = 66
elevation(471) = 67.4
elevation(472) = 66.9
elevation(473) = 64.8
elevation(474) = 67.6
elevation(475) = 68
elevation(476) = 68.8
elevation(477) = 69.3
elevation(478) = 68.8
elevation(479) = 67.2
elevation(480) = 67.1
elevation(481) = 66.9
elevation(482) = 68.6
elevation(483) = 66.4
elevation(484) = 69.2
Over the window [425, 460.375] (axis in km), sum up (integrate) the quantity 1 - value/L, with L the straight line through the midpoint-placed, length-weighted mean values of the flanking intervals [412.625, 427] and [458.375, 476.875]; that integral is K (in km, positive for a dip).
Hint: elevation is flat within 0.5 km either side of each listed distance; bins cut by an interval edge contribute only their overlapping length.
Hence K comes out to 1.9 km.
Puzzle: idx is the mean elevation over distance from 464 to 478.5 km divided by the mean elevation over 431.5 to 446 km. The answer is 1.13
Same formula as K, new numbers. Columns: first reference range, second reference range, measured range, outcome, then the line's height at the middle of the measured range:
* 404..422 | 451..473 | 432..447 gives 0.9 km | 62.9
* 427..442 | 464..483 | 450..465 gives 0.7 km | 64.2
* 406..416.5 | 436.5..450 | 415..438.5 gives -0.5 km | 61.1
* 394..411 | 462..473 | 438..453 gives 1.1 km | 64.3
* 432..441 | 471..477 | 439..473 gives 0.9 km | 63.5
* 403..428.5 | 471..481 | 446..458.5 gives 1.0 km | 65.8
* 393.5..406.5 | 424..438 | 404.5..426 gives -0.3 km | 62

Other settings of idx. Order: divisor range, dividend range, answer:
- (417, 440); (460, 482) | 1.07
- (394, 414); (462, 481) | 1.07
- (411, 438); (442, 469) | 0.98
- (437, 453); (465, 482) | 1.13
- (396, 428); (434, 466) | 0.96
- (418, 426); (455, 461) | 0.95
